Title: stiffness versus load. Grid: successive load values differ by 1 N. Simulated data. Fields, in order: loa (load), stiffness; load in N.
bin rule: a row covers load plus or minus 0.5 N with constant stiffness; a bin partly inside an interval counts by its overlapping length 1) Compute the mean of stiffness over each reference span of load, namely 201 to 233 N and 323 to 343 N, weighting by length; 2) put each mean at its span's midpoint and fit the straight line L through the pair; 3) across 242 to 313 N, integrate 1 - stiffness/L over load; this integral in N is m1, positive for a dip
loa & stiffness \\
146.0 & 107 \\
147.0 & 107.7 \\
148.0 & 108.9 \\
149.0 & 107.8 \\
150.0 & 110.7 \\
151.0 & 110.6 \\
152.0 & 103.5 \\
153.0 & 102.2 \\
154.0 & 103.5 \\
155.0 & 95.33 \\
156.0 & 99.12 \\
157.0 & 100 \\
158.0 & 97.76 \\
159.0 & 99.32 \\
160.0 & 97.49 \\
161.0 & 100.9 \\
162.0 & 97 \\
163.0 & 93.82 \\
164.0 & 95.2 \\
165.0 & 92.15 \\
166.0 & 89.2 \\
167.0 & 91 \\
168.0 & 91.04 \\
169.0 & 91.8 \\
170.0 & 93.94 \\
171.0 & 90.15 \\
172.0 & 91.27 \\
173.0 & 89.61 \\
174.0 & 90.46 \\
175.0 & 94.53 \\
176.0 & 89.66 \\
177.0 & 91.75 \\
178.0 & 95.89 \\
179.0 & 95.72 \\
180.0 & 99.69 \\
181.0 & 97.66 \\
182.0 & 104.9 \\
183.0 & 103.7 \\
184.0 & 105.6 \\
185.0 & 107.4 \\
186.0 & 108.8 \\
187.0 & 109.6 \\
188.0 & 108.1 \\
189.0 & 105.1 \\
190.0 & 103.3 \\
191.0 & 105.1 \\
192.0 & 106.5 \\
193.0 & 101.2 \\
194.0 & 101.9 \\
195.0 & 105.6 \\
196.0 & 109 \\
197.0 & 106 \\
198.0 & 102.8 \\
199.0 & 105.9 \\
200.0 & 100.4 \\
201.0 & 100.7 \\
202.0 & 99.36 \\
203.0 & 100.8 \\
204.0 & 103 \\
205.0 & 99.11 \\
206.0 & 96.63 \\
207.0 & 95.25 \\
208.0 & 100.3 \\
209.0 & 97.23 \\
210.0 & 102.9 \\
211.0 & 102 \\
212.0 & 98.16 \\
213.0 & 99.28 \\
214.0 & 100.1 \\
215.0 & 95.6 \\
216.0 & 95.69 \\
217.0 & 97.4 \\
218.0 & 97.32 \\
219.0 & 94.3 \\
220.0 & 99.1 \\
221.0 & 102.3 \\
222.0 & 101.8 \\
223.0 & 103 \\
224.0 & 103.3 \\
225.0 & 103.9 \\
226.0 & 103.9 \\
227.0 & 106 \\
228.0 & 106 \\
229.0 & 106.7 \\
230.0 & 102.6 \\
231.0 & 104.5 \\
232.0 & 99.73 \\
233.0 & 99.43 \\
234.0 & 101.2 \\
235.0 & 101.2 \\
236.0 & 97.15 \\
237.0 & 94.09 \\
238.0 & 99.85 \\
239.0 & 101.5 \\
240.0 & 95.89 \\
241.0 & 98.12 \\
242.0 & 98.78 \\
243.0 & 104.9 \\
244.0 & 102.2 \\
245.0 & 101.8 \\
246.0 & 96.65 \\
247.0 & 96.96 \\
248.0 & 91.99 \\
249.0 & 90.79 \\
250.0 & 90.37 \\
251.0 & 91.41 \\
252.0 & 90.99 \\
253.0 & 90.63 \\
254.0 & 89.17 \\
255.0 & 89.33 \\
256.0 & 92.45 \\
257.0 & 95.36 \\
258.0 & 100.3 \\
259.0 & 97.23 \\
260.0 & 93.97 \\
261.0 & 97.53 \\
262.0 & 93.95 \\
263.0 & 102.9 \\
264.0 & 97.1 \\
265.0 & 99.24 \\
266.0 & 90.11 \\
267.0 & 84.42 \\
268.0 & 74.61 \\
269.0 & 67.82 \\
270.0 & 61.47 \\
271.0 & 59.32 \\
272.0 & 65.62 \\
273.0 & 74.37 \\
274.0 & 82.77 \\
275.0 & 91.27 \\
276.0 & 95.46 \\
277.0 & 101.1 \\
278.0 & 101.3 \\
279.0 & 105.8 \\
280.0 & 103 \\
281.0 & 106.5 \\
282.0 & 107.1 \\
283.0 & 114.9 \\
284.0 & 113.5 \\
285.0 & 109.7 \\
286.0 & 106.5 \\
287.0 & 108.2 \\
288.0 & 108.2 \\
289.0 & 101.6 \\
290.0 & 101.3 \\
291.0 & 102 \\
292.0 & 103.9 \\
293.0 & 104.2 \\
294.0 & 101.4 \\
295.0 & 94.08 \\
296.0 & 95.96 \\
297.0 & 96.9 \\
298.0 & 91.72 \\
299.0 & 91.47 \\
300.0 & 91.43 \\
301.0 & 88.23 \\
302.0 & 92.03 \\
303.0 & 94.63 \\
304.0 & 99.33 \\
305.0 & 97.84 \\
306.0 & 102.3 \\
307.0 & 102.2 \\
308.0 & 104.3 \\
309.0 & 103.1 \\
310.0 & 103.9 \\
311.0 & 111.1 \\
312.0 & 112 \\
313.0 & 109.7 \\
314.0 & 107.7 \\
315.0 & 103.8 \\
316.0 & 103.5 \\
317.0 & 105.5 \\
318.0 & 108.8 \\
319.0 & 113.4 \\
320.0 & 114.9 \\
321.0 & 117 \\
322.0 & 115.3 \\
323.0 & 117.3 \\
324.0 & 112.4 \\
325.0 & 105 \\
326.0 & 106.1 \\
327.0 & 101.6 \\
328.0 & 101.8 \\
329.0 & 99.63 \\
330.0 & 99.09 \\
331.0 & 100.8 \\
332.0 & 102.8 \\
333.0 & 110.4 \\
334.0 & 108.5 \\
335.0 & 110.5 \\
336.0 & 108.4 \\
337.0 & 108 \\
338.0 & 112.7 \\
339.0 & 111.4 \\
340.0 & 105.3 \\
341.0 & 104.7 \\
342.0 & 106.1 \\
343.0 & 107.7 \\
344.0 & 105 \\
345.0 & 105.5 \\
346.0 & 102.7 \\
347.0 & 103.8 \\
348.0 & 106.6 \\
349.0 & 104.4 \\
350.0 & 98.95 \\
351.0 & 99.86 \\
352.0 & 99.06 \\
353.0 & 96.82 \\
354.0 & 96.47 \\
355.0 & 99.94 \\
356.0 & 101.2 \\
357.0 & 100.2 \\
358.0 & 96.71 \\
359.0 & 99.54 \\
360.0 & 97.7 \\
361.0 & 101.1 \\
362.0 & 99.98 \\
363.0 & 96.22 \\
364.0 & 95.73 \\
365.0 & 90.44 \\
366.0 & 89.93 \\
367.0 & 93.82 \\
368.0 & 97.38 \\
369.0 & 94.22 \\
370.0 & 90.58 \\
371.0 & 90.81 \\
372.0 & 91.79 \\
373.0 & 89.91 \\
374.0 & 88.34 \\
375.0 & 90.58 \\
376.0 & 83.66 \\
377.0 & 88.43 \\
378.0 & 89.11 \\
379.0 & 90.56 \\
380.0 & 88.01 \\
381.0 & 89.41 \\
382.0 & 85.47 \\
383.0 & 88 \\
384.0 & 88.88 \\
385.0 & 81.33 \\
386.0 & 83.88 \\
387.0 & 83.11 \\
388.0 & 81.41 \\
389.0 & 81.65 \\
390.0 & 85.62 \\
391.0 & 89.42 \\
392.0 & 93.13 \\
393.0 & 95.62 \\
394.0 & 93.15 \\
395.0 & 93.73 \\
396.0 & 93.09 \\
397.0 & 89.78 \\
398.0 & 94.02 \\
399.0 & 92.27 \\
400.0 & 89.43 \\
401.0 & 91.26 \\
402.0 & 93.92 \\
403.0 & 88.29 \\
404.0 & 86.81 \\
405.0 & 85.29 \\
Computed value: 5.2 N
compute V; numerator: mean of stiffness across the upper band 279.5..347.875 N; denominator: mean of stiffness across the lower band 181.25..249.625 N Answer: 1.0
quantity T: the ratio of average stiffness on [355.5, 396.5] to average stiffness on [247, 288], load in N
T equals 0.98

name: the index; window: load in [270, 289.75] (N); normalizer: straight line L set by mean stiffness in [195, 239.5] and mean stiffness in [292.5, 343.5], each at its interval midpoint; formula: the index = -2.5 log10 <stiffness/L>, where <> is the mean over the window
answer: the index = 0.07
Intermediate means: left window 101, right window 104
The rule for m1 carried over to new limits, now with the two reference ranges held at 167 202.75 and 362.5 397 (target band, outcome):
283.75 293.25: -1.13 N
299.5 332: -4.03 N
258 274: 1.88 N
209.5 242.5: -0.87 N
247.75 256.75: 0.51 N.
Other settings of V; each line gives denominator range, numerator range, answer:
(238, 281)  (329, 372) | 1.10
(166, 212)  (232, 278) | 0.92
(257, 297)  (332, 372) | 1.06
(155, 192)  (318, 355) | 1.08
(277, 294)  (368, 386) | 0.84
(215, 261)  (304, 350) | 1.09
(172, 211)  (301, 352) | 1.05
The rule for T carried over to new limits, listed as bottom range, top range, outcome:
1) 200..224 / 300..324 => 1.06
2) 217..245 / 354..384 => 0.92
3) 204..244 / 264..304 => 0.94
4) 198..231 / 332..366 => 1.02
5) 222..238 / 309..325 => 1.08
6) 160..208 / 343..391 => 0.95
